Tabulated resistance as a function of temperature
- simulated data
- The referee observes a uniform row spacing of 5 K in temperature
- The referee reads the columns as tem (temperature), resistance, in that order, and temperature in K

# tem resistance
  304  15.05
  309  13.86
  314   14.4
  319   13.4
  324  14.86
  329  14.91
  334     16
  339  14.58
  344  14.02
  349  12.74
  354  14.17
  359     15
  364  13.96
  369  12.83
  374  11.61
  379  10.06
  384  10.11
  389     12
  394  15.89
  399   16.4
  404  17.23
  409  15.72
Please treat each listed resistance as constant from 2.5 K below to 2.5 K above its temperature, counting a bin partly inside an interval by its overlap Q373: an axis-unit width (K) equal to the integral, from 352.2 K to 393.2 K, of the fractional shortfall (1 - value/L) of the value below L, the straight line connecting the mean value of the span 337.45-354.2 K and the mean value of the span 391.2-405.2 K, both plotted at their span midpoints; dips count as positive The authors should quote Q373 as 6.7 K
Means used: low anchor 13.8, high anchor 16.3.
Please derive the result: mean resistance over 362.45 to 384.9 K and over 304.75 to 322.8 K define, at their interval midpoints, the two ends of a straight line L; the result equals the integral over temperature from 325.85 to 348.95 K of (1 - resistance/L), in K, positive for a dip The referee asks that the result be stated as -2.6 K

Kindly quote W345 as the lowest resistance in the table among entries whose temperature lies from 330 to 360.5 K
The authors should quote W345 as 12.74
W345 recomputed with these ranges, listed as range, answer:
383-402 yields 10.11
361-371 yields 12.83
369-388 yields 10.06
